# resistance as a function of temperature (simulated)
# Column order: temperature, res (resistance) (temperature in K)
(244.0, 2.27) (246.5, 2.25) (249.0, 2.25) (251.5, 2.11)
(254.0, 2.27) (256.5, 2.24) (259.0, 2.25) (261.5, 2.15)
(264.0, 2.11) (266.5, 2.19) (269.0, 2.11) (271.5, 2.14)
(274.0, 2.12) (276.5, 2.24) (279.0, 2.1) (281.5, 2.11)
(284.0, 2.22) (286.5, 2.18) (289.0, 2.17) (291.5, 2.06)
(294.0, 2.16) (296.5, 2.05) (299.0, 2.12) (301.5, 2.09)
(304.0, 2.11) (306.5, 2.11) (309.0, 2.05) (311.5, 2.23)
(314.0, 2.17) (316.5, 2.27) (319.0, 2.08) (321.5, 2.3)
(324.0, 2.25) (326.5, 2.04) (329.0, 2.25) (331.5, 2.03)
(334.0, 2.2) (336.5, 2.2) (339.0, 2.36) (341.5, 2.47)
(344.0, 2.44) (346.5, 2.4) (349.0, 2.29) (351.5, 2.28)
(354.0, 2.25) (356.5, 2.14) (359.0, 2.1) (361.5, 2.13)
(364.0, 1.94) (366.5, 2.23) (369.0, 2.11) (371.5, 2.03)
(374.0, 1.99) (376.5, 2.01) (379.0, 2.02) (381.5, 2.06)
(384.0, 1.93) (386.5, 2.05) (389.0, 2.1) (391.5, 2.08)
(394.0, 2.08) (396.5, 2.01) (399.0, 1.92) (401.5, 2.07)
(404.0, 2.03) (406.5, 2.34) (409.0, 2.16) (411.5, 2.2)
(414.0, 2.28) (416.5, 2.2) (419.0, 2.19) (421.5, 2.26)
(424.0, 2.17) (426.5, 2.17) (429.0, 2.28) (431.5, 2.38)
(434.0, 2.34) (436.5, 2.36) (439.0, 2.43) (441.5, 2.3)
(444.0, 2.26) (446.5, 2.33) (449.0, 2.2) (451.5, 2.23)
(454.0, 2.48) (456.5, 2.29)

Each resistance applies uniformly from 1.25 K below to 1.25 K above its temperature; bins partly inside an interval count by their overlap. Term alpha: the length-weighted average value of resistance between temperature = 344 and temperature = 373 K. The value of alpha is 2.18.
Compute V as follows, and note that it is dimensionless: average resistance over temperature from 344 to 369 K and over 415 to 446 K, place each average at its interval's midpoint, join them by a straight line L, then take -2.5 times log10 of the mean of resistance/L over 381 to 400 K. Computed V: 0.107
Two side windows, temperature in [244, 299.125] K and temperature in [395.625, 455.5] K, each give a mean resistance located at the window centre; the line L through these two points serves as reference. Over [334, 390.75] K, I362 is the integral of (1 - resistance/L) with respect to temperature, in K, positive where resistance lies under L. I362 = 1.18 K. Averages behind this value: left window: 2.17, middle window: 2.16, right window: 2.23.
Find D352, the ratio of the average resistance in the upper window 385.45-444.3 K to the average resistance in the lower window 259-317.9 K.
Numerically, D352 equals 1.02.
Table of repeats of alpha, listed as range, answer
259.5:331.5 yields 2.15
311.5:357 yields 2.25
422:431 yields 2.23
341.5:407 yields 2.12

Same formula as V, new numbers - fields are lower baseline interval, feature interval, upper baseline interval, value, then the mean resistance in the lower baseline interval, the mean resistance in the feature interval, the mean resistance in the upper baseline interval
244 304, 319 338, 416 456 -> 0.01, 2.16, 2.18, 2.29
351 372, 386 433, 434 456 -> 0.04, 2.13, 2.16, 2.32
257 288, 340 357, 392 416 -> -0.09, 2.16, 2.33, 2.12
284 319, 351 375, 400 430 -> 0.03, 2.14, 2.12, 2.19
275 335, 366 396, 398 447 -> 0.08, 2.15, 2.05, 2.23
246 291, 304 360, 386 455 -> -0.02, 2.18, 2.22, 2.21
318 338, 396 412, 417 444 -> 0.08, 2.17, 2.1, 2.28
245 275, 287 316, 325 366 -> 0.04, 2.18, 2.13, 2.22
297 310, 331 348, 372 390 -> -0.12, 2.09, 2.31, 2.02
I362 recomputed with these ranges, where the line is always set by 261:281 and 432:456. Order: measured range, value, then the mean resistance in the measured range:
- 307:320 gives 0.18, 2.16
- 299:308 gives 0.30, 2.1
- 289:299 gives 0.30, 2.1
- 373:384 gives 1.20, 2.01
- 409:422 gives 0.44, 2.22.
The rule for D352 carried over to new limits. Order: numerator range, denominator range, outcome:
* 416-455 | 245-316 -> 1.06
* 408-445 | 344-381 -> 1.06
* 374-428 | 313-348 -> 0.94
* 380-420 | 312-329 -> 0.96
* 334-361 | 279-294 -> 1.06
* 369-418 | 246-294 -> 0.96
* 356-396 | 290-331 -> 0.96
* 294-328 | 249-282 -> 0.99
